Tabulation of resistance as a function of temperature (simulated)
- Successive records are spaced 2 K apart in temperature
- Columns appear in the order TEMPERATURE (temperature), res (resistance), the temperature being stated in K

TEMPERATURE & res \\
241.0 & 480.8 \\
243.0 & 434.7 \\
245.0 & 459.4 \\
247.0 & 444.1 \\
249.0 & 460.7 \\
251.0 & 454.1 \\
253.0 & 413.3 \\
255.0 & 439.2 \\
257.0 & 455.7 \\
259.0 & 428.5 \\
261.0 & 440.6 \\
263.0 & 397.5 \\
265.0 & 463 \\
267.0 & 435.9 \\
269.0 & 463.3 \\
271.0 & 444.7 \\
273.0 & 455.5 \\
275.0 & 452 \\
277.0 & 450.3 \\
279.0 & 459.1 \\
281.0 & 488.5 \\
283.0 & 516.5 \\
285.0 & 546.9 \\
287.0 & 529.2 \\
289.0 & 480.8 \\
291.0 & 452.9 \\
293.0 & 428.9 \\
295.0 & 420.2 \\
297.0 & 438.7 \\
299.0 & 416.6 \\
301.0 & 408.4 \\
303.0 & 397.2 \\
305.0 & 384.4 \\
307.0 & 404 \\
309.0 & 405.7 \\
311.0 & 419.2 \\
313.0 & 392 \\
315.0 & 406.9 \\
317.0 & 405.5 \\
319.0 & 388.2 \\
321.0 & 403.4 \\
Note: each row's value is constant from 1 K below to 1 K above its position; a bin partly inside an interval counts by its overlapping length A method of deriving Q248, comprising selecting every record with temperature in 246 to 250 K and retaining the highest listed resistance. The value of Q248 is 460.7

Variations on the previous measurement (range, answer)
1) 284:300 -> 546.9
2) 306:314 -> 419.2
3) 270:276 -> 455.5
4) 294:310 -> 438.7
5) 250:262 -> 455.7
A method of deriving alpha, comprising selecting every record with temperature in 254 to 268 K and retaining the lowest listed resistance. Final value 397.5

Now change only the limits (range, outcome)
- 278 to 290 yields 459.1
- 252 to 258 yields 413.3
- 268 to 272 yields 444.7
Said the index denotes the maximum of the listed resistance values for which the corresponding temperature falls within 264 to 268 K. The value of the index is 463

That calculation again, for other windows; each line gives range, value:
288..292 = 480.8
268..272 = 463.3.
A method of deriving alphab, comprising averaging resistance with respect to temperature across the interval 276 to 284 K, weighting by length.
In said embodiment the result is 479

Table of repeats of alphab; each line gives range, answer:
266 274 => 450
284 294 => 488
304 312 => 403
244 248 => 452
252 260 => 434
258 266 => 432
